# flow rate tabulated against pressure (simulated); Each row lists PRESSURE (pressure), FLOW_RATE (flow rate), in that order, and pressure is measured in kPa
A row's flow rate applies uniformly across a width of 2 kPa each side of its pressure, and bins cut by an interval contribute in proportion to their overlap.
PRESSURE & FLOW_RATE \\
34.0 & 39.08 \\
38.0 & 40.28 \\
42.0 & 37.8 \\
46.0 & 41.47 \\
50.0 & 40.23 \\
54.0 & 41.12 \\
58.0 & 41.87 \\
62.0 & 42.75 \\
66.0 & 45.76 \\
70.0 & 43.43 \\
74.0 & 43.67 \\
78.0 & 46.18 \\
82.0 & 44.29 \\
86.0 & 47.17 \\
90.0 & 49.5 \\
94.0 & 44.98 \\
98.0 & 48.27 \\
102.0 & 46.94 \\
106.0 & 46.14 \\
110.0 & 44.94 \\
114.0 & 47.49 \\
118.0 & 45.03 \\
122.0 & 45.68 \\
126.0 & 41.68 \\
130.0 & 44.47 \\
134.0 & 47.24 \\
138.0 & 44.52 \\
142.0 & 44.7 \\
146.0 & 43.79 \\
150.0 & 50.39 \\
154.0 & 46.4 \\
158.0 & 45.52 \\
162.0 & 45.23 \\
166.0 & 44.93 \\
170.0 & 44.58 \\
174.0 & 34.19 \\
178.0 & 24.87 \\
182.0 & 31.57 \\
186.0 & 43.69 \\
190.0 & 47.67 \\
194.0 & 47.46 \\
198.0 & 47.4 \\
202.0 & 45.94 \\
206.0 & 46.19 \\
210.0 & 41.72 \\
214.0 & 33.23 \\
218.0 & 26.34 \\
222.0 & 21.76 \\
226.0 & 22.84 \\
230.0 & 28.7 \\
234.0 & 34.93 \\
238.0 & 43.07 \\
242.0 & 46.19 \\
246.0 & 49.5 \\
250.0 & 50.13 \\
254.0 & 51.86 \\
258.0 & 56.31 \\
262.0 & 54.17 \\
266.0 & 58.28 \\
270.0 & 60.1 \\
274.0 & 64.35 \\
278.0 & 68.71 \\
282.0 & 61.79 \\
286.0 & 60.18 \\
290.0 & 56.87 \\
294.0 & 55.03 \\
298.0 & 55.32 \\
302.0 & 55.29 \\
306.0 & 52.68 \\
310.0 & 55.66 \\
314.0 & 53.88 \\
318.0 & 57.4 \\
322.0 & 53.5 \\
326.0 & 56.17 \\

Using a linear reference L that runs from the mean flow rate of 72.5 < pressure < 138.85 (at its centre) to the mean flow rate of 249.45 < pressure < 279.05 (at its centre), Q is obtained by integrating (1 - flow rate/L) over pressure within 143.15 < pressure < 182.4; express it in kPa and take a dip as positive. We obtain 6.6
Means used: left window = 45.8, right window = 58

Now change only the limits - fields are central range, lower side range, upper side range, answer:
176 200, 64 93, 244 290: 5.6 kPa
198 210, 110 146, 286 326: 0.9 kPa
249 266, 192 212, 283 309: -0.7 kPa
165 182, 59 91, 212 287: 3.7 kPa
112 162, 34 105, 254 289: 3.6 kPa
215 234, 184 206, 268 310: 9.0 kPa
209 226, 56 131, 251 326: 7.6 kPa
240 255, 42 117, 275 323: 1.4 kPa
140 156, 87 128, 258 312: 0.8 kPa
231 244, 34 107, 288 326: 2.9 kPa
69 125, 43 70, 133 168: -2.9 kPa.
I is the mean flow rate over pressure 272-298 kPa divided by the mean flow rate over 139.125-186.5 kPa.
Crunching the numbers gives 1.46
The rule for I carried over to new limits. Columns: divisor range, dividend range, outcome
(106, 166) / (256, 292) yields 1.32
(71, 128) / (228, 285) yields 1.14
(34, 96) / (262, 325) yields 1.34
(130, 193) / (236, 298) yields 1.30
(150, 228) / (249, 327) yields 1.45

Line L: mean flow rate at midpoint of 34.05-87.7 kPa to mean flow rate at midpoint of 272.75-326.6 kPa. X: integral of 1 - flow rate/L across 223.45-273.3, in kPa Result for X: 7.3 kPa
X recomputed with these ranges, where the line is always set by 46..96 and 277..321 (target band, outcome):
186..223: 8.03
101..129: 0.79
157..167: 0.83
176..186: 3.80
